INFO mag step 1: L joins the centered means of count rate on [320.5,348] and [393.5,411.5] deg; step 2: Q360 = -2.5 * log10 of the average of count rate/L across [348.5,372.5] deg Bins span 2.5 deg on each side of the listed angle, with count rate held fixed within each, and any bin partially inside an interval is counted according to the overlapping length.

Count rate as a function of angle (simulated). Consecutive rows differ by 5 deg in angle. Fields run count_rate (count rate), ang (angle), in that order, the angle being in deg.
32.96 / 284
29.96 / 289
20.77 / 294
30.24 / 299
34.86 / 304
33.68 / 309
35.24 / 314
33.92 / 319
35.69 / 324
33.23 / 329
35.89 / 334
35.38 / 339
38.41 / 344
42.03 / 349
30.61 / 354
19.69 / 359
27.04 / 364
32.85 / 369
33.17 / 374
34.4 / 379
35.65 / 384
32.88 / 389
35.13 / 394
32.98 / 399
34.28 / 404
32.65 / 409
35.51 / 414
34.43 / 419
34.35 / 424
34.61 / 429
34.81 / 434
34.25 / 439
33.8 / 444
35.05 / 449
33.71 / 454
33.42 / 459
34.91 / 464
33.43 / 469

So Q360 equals 0.19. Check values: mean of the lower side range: 36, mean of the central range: 29.6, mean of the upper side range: 33.6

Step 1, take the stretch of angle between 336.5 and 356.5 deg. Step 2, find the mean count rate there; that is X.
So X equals 36.6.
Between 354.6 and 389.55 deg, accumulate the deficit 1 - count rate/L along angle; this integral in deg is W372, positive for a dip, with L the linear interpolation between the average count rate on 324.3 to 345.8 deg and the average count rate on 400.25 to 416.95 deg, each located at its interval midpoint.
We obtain 4.1 deg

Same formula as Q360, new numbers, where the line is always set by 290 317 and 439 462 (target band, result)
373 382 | -0.048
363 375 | 0.037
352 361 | 0.264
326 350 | -0.158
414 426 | -0.039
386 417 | -0.030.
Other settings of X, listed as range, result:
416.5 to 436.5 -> 34.5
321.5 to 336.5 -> 34.9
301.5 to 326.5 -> 34.7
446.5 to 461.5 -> 34.1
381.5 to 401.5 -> 34.2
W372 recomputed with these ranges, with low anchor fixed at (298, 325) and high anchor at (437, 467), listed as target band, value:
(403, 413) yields 0.1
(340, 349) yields -1.3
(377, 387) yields -0.2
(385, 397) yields 0.0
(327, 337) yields -0.2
